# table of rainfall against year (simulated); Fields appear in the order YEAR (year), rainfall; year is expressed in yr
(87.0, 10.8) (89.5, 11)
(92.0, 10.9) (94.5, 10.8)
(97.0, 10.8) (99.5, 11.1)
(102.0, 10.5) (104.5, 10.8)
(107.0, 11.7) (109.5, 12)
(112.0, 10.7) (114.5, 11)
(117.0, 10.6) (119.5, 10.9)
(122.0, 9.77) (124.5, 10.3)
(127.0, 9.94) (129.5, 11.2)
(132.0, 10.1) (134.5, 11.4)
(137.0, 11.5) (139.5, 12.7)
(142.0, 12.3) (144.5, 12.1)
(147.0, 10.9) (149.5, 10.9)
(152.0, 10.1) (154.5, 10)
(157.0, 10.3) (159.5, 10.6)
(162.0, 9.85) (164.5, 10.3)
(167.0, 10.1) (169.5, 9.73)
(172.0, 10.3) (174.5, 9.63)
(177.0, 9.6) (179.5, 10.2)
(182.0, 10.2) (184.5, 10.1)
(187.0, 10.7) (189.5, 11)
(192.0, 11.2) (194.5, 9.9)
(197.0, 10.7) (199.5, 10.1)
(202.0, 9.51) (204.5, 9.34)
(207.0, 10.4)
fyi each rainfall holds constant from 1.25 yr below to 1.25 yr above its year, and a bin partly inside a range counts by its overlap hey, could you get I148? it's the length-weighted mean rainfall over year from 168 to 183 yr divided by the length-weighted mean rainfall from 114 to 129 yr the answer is 0.95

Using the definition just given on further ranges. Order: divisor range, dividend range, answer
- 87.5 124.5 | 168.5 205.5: 0.93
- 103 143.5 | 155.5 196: 0.93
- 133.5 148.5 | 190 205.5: 0.86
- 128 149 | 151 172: 0.88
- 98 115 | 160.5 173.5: 0.90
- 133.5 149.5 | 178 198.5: 0.89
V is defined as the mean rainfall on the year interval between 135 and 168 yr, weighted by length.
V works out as 10.9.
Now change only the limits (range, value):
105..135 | 10.8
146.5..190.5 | 10.2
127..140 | 11.2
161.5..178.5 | 9.94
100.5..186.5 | 10.7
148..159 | 10.4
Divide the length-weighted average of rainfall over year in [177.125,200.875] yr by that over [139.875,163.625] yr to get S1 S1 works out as 0.96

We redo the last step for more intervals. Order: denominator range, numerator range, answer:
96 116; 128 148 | 1.04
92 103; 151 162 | 0.94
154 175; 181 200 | 1.04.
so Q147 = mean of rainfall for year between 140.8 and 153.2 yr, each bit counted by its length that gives 11.3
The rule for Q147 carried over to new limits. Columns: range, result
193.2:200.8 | 10.2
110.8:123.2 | 10.6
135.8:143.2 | 12.2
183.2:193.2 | 10.7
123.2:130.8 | 10.5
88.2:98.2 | 10.9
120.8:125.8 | 10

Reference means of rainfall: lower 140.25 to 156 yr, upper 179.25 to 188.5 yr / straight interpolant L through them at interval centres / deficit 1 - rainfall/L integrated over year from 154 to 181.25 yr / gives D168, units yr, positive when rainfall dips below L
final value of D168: 1.57 yr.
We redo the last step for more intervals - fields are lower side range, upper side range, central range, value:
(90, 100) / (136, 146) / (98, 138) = 2.3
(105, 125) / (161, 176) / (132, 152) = -2.0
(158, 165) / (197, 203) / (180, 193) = -0.7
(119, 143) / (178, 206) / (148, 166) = 0.7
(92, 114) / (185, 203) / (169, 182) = 0.8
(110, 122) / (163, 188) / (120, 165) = -1.5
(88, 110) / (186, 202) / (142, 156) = -0.2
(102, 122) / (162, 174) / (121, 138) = 0.1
